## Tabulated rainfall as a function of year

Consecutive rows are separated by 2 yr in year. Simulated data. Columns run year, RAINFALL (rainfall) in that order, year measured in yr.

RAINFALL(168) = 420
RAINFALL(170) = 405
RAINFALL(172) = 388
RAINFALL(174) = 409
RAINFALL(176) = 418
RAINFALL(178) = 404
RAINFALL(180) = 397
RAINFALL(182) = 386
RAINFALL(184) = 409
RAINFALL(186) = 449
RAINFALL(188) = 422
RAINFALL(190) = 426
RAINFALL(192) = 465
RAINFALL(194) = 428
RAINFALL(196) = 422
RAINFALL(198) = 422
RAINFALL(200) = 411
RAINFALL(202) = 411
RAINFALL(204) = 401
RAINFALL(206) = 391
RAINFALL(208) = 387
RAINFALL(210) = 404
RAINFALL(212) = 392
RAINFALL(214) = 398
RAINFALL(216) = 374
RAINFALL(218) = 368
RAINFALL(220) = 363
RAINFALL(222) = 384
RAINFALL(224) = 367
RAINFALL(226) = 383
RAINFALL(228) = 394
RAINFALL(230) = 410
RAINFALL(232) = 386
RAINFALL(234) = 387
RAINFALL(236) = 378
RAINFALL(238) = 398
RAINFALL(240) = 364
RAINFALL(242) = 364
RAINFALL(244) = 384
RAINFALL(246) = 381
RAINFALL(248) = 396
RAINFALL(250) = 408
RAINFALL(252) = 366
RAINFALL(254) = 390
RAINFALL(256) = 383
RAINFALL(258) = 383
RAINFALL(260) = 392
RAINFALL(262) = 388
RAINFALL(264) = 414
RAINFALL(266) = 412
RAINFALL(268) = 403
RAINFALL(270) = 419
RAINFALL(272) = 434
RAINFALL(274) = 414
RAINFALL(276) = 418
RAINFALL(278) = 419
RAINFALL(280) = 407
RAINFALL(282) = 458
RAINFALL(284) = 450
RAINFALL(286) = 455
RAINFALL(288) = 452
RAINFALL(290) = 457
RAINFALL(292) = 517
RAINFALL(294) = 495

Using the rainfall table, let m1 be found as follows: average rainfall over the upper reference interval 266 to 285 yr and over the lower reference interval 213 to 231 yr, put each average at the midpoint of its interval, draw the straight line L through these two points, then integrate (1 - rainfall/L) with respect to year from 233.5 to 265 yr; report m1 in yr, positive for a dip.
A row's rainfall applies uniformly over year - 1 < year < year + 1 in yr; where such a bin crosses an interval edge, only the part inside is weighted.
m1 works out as 1.4 yr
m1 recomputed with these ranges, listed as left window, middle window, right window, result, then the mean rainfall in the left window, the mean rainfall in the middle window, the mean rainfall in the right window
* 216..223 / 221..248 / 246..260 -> -0.3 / 372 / 384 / 388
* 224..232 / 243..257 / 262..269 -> 0.5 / 391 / 387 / 407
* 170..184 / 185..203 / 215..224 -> -1.8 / 401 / 428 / 372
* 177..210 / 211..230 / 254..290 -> 1.5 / 414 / 382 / 418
